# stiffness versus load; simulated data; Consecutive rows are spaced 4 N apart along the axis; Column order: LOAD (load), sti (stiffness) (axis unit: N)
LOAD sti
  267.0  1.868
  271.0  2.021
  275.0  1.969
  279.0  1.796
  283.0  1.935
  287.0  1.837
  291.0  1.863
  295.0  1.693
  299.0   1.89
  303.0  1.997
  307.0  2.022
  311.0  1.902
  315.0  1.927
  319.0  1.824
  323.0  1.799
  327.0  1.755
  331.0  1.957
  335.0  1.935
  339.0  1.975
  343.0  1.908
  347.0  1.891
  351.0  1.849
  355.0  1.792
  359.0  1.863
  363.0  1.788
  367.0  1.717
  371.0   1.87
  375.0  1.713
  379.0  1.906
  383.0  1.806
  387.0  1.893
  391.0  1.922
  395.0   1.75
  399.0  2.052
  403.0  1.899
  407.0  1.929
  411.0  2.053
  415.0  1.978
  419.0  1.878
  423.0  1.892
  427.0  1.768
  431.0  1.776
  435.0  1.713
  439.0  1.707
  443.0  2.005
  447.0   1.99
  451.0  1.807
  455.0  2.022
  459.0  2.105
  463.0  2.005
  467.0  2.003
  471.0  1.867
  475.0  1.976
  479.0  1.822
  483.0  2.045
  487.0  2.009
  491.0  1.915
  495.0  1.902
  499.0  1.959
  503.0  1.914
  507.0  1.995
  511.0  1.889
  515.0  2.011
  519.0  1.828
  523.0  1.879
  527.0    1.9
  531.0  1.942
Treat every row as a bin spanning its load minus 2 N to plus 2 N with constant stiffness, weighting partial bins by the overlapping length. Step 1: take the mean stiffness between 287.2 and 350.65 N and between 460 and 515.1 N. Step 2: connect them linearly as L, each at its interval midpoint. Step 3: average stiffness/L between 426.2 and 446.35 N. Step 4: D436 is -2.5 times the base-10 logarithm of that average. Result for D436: 0.072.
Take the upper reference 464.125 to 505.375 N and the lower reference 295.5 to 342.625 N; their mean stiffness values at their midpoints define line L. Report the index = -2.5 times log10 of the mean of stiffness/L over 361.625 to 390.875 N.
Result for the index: 0.05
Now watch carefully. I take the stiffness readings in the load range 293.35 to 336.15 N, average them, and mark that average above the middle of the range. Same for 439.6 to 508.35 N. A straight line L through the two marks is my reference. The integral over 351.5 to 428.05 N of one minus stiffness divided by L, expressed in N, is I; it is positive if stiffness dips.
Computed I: 2.0 N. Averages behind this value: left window 1.88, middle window 1.87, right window 1.96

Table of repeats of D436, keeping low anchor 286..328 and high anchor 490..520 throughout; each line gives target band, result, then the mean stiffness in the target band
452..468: -0.058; 2.02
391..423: -0.018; 1.93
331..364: -0.001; 1.88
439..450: -0.009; 1.93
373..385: 0.048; 1.81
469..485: -0.003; 1.93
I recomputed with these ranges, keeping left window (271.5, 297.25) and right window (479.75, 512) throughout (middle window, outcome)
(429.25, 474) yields 0.5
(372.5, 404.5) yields 0.6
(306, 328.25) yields 0.1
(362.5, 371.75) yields 0.6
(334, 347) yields -0.3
